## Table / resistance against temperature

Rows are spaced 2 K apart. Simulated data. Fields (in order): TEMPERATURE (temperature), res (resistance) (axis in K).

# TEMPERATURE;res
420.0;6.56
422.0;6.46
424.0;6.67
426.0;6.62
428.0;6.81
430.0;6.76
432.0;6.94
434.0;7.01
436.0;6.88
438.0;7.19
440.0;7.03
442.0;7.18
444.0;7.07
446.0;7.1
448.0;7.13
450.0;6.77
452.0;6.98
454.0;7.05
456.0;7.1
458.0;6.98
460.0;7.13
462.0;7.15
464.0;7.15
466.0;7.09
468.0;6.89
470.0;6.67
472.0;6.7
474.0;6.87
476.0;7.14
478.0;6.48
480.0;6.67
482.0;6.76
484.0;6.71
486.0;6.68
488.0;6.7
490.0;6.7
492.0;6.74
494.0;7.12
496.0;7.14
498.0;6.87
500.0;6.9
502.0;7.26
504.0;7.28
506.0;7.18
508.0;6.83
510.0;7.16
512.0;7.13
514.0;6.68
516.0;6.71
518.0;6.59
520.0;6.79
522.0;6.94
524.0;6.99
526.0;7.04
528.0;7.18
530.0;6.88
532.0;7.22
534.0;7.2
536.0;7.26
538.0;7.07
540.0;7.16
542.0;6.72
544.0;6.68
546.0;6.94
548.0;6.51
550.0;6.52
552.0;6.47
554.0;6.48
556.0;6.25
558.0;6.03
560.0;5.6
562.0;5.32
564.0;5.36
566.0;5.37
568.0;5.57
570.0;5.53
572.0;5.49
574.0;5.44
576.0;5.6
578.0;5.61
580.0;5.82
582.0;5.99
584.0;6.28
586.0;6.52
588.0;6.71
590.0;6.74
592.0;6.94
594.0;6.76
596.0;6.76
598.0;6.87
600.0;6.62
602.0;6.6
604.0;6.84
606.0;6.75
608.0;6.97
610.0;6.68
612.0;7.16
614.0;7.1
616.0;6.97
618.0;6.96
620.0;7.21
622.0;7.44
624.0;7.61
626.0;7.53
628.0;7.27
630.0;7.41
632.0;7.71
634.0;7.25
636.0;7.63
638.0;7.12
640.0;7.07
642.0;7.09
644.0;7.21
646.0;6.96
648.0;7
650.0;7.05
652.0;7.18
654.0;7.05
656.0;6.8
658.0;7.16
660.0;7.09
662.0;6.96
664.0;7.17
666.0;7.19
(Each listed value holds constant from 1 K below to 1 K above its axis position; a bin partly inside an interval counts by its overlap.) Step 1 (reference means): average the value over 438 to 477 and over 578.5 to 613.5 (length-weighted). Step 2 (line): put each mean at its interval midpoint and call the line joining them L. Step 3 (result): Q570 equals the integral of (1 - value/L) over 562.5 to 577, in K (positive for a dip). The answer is 2.7 K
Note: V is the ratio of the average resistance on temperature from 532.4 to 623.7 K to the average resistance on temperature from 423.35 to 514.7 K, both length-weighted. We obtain 0.9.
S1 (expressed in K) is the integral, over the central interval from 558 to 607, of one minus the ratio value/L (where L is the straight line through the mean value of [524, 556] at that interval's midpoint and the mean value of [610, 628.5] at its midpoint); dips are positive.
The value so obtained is 6.5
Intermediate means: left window 6.87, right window 7.22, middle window 6.13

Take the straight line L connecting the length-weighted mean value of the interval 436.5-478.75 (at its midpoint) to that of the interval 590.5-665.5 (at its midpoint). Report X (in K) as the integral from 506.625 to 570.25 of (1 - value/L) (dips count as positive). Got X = 4.1 K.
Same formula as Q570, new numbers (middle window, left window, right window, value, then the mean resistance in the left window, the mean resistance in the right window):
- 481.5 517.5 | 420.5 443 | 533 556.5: -0.5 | 6.86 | 6.78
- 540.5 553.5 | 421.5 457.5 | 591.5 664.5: 0.7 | 6.94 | 7.08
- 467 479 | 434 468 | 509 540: 0.4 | 7.05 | 6.99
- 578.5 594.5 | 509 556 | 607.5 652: 1.4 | 6.87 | 7.2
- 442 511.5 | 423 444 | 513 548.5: -0.3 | 6.92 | 6.93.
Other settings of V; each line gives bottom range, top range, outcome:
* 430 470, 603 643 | 1.02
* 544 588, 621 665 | 1.21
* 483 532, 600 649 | 1.03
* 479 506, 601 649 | 1.04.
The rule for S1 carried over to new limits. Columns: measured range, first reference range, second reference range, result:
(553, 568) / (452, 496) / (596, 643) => 2.70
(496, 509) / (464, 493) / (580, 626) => -0.51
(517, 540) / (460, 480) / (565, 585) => -2.99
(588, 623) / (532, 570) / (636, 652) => -0.49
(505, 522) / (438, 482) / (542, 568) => -1.02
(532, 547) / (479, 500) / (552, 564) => -2.06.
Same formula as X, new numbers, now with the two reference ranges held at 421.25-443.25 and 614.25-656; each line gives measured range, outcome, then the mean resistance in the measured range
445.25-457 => -0.2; 7.02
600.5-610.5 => 0.6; 6.77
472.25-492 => 0.6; 6.74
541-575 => 5.1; 6.02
